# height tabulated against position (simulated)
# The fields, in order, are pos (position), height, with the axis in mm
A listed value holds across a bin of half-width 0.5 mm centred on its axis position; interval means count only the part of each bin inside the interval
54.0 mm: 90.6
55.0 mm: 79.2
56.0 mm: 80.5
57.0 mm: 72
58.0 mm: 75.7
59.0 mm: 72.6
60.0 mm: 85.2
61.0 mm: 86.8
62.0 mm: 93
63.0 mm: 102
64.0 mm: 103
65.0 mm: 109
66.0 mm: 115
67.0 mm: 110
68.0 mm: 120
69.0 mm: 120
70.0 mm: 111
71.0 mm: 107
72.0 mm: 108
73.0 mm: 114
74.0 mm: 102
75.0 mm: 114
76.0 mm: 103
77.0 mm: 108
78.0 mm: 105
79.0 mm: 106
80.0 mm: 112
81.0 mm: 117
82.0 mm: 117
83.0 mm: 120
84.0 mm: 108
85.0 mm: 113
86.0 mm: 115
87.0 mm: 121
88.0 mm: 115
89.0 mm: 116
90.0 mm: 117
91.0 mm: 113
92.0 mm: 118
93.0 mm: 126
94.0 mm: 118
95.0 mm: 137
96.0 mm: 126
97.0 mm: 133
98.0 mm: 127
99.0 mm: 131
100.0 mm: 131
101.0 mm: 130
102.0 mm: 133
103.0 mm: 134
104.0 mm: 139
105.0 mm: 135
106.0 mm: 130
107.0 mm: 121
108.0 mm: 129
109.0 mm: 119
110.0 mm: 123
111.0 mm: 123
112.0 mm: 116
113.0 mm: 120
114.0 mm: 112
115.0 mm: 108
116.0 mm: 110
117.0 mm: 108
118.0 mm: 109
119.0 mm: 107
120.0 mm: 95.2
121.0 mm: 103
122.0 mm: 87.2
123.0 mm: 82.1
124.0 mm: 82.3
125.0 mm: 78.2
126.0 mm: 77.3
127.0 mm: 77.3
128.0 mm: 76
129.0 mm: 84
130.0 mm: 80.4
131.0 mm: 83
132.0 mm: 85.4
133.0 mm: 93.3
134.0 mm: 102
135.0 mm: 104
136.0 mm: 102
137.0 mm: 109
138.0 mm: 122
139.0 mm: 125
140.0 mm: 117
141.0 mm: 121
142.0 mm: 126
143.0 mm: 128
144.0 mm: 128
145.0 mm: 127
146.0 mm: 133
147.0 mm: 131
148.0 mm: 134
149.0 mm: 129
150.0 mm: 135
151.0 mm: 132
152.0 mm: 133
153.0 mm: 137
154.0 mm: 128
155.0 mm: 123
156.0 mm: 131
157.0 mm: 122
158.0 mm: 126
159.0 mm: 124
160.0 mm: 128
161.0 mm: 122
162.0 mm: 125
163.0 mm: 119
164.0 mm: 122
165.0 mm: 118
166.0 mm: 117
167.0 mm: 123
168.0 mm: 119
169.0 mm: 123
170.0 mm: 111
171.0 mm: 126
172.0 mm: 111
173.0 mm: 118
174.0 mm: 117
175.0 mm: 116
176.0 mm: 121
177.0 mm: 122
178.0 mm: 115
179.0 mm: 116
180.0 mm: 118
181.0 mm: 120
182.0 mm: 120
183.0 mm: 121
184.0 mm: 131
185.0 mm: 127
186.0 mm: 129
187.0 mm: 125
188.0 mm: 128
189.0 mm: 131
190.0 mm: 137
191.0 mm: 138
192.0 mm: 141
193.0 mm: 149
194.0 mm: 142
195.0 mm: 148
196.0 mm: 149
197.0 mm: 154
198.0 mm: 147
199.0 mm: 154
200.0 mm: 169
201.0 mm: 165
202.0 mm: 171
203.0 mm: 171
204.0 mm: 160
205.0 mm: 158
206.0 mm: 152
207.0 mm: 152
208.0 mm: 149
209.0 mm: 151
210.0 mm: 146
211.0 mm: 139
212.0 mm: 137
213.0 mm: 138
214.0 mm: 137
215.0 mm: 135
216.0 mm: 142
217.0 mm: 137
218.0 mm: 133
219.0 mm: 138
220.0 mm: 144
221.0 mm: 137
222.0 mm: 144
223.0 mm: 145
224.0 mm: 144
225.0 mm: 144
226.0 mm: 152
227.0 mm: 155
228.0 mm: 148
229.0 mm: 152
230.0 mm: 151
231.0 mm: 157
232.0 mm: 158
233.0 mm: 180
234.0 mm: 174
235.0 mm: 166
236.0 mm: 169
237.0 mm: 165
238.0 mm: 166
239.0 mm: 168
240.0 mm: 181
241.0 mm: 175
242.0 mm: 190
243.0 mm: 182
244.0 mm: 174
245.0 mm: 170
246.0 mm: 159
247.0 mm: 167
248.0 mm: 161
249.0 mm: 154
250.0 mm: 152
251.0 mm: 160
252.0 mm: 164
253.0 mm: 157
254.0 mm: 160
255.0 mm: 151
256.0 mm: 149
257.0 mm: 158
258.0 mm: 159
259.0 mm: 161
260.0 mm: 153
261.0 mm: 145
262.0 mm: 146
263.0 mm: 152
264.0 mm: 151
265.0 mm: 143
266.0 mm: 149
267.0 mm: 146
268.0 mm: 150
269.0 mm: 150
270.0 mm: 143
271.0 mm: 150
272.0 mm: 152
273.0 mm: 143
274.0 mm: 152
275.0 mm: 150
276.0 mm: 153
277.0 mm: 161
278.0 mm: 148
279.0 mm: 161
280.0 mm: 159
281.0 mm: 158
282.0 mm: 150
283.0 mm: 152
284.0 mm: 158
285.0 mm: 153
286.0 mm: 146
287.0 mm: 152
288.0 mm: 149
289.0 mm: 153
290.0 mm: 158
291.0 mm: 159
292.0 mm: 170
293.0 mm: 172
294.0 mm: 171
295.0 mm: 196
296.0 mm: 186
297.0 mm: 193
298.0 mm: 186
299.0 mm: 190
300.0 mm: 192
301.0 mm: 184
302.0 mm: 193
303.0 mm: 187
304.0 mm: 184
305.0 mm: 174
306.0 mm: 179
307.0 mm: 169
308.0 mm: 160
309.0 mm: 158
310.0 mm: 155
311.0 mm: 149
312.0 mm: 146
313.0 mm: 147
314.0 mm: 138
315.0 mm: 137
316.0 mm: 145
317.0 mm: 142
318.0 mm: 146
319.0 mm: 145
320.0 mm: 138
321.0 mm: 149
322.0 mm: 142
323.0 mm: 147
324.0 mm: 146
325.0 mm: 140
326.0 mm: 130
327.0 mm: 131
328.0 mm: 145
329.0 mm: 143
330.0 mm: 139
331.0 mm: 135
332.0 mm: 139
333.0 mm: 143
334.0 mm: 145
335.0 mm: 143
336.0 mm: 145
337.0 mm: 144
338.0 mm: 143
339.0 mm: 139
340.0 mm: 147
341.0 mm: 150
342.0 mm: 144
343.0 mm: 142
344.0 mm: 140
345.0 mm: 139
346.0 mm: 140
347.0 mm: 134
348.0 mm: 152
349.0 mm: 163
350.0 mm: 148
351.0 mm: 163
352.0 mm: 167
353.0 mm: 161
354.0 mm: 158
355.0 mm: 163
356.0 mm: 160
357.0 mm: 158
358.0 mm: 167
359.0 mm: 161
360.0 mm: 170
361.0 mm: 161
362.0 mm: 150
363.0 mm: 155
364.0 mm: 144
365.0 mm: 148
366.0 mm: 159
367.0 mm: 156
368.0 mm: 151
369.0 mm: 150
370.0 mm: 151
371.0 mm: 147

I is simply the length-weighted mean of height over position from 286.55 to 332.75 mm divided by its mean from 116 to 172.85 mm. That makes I 1.41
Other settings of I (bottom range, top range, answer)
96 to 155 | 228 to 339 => 1.38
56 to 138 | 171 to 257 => 1.36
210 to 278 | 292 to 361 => 1.01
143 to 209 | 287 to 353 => 1.17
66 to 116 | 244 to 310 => 1.36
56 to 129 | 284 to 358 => 1.41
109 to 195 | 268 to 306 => 1.41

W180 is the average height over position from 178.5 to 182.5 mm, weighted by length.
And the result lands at 118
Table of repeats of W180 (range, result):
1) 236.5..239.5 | 166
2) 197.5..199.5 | 150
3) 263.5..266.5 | 148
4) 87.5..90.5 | 116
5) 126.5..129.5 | 79.1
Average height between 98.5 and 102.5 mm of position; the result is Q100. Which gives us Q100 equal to 131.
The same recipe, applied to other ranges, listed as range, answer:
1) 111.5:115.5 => 114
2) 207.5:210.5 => 149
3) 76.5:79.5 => 106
